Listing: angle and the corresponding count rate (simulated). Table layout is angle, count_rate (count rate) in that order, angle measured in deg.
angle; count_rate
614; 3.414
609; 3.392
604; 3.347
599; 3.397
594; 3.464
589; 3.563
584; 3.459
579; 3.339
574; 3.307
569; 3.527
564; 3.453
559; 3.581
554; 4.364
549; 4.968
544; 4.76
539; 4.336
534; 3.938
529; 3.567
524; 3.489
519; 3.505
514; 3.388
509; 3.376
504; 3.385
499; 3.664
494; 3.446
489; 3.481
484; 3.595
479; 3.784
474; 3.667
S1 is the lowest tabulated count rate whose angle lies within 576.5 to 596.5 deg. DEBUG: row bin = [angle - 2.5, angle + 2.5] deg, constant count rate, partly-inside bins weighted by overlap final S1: 3.339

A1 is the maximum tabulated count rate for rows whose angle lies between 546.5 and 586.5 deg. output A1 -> 4.968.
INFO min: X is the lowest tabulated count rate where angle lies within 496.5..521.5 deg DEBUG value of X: 3.376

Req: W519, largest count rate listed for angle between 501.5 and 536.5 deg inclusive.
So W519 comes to 3.938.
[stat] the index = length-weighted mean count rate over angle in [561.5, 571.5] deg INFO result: 3.49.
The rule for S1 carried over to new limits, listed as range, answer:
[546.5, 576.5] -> 3.307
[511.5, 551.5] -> 3.388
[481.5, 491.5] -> 3.481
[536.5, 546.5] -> 4.336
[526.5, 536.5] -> 3.567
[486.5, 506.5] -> 3.385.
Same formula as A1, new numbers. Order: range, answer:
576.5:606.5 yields 3.563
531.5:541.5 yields 4.336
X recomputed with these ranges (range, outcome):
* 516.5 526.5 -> 3.489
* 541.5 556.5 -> 4.364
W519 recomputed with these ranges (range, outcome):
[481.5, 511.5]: 3.664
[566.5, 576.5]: 3.527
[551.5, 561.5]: 4.364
